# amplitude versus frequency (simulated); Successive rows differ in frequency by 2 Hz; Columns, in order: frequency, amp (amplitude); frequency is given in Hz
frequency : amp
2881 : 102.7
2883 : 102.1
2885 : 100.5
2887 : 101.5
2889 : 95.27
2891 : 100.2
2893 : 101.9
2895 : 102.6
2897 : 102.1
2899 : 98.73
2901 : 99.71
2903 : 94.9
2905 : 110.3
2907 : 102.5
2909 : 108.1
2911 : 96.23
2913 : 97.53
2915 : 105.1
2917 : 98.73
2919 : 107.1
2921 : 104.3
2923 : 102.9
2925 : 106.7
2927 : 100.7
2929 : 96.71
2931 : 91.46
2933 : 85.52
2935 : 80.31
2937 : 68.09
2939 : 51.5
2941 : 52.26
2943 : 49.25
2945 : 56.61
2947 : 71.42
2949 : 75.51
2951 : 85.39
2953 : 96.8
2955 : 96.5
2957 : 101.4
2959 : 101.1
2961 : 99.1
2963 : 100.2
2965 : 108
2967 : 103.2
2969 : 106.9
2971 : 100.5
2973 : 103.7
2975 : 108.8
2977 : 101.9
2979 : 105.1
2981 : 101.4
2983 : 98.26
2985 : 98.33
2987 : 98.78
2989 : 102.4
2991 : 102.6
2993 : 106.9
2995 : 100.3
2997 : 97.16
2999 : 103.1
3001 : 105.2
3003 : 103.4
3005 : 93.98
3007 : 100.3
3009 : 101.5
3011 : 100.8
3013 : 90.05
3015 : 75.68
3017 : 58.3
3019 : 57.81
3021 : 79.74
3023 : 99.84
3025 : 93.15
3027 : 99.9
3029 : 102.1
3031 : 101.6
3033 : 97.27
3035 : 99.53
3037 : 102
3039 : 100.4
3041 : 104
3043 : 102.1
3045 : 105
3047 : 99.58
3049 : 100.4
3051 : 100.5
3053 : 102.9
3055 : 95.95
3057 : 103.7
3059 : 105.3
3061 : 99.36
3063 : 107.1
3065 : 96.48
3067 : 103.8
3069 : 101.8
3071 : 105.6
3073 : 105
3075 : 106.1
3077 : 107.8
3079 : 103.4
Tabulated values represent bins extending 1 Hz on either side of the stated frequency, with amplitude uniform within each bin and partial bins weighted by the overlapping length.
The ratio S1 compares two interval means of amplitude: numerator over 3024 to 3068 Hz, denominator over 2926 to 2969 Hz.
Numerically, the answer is 1.2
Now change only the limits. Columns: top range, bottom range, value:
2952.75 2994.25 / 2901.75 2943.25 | 1.11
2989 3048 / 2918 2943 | 1.12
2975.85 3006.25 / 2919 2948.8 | 1.26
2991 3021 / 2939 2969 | 1.09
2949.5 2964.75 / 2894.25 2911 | 0.95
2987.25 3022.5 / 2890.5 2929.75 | 0.91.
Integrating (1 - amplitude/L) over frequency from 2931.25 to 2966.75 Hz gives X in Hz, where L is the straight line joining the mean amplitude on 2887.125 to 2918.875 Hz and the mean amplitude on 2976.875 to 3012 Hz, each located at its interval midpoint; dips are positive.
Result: 6.8 Hz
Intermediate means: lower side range 101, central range 81.8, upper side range 101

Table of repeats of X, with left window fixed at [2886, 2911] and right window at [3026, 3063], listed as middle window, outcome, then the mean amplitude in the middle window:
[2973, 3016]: 0.6 Hz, 99.9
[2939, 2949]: 4.2 Hz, 58.6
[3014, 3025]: 2.8 Hz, 76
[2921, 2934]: 0.4 Hz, 97.9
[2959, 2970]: -0.2 Hz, 103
